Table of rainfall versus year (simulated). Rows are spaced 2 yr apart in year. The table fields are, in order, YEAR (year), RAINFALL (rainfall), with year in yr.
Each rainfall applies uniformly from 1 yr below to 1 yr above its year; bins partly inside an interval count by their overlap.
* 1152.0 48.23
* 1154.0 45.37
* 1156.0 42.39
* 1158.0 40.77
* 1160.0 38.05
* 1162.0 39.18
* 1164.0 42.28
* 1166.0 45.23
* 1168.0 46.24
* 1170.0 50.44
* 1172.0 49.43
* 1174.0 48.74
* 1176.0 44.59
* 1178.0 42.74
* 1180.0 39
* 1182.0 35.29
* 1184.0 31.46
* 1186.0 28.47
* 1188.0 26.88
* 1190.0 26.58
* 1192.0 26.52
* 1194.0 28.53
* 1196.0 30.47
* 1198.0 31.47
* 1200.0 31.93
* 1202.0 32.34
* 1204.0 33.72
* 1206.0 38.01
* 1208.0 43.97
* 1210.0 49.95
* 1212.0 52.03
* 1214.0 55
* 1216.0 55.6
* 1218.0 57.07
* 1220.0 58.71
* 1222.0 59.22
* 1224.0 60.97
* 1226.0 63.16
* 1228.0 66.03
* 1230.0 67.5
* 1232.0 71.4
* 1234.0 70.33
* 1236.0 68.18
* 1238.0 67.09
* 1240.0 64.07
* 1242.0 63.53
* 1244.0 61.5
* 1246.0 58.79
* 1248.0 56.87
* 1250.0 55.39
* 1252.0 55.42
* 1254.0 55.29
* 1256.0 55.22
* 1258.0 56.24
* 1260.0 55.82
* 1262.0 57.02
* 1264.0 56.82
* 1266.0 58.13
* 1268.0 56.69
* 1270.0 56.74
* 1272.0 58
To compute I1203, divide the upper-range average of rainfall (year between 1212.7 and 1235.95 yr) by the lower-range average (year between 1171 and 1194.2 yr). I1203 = 1.7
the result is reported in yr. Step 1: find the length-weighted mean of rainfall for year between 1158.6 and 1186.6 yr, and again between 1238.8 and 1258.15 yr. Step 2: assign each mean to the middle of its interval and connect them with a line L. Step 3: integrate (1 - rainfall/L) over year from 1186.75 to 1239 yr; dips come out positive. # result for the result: 2.6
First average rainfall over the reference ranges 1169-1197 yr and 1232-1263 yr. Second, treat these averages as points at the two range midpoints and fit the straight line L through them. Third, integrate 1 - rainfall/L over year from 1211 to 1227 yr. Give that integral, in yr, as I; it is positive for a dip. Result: -2.5 yr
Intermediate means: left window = 36.4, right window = 60.4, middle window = 57.7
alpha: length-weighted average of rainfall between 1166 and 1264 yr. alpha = 49.7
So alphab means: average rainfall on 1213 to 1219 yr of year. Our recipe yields 55.9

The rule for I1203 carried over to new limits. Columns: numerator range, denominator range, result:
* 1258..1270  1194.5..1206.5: 1.74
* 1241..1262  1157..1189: 1.42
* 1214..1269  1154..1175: 1.36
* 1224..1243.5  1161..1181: 1.48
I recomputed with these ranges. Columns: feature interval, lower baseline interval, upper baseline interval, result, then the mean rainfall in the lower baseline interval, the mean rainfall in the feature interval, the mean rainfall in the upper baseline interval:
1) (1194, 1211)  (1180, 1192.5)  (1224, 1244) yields 2.6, 30.1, 36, 66.3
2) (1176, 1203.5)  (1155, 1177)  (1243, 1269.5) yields 8.9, 44.3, 32.2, 56.9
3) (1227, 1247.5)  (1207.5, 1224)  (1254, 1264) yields -3.8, 54.7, 65.6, 56.1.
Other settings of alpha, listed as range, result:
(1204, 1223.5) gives 51.5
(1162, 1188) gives 41.3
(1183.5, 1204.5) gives 29.7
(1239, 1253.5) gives 59.2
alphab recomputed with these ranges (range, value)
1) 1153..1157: 43.9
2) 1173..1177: 46.7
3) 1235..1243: 65.7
